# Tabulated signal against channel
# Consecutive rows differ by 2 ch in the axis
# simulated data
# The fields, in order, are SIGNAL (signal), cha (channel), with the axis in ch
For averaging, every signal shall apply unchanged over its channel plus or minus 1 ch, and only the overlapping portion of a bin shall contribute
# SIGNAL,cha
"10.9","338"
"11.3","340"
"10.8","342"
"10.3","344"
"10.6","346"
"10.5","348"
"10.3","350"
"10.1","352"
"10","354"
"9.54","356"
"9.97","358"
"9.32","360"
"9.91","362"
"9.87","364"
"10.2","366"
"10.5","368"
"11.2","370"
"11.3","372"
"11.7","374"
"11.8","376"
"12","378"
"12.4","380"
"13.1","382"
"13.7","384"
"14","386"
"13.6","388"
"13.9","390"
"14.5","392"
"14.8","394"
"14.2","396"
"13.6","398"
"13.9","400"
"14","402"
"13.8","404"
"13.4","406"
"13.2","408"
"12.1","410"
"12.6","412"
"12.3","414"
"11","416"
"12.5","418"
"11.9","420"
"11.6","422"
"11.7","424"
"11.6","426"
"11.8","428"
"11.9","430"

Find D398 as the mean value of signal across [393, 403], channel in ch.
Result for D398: 14.1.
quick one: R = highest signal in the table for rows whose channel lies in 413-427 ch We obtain 12.5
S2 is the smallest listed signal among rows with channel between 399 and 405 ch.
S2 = 13.8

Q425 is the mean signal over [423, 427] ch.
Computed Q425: 11.6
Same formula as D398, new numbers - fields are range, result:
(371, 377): 11.6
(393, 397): 14.5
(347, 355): 10.2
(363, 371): 10.4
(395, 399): 13.9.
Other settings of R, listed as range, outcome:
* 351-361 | 10.1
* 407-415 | 13.2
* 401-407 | 14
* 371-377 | 11.8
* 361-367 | 10.2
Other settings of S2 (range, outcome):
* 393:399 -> 13.6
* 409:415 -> 12.1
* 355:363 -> 9.32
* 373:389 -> 11.7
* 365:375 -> 10.2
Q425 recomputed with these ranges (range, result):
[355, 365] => 9.72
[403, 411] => 13.1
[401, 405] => 13.9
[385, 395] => 14.2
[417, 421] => 12.2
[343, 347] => 10.4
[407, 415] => 12.6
